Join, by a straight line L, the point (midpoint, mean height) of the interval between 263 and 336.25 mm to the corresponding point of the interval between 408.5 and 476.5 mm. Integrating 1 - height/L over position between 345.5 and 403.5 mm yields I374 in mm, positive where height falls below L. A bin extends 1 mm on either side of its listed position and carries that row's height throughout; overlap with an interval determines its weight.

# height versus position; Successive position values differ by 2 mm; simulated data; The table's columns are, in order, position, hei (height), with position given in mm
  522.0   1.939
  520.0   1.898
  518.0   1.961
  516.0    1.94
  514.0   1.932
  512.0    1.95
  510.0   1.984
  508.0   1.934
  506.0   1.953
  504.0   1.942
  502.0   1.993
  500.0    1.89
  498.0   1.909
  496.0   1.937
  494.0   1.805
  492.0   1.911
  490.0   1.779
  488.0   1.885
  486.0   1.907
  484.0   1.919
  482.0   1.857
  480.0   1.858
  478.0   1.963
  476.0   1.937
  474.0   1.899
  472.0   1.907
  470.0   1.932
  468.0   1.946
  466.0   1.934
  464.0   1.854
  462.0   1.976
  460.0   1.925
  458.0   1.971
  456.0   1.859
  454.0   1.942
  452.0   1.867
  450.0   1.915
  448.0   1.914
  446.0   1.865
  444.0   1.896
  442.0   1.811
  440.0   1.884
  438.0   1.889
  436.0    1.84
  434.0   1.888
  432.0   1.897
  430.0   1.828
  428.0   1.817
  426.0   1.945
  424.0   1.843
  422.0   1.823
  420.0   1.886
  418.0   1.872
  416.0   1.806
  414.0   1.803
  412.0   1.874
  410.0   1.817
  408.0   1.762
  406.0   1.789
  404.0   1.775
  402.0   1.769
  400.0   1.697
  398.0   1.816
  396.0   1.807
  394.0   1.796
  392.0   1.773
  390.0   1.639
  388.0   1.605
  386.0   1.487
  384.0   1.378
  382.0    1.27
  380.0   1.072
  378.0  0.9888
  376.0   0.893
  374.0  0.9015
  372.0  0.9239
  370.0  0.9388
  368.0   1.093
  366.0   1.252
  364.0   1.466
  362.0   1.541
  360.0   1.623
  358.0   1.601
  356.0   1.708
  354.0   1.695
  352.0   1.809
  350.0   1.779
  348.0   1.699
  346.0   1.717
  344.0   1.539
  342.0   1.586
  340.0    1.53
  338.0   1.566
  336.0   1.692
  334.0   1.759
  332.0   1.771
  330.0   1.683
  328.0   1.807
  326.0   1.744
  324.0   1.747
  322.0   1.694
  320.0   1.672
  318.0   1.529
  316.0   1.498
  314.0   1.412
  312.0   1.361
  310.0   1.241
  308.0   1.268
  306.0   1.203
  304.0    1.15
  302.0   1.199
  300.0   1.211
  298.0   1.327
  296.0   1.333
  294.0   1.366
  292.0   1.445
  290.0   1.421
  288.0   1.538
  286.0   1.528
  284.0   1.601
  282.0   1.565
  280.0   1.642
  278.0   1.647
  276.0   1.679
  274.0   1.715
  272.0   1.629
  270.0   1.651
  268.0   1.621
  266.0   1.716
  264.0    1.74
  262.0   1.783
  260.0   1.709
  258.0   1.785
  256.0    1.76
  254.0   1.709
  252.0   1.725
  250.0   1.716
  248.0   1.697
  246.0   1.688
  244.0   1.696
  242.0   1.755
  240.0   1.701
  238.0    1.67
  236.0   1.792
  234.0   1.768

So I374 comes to 8.2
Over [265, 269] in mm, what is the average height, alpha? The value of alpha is 1.67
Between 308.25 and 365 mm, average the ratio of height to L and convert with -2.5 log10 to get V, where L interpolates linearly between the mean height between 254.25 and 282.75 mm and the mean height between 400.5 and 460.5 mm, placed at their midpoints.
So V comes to 0.09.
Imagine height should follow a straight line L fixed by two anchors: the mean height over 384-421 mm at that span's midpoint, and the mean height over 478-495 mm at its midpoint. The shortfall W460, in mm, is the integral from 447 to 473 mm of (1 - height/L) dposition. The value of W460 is -1.2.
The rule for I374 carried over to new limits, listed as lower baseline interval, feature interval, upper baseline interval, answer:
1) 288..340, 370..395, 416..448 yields 6.1 mm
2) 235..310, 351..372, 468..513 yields 3.2 mm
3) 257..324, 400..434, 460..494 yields -1.0 mm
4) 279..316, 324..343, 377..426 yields -2.6 mm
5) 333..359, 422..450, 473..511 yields -0.8 mm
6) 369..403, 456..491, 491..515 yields -2.2 mm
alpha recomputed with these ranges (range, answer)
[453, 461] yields 1.92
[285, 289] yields 1.53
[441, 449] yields 1.87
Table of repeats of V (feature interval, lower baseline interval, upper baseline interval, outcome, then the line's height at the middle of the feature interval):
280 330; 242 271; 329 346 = 0.15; 1.67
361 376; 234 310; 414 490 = 0.46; 1.74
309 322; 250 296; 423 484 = 0.15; 1.69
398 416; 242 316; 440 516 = -0.01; 1.78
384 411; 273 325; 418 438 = 0.03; 1.77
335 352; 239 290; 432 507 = 0.07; 1.76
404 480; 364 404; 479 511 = -0.14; 1.66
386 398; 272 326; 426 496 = 0.00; 1.71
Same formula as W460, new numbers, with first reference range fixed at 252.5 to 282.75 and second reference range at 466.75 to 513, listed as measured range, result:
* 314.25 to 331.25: 0.8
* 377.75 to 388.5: 3.0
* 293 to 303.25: 2.6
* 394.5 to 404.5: 0.3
